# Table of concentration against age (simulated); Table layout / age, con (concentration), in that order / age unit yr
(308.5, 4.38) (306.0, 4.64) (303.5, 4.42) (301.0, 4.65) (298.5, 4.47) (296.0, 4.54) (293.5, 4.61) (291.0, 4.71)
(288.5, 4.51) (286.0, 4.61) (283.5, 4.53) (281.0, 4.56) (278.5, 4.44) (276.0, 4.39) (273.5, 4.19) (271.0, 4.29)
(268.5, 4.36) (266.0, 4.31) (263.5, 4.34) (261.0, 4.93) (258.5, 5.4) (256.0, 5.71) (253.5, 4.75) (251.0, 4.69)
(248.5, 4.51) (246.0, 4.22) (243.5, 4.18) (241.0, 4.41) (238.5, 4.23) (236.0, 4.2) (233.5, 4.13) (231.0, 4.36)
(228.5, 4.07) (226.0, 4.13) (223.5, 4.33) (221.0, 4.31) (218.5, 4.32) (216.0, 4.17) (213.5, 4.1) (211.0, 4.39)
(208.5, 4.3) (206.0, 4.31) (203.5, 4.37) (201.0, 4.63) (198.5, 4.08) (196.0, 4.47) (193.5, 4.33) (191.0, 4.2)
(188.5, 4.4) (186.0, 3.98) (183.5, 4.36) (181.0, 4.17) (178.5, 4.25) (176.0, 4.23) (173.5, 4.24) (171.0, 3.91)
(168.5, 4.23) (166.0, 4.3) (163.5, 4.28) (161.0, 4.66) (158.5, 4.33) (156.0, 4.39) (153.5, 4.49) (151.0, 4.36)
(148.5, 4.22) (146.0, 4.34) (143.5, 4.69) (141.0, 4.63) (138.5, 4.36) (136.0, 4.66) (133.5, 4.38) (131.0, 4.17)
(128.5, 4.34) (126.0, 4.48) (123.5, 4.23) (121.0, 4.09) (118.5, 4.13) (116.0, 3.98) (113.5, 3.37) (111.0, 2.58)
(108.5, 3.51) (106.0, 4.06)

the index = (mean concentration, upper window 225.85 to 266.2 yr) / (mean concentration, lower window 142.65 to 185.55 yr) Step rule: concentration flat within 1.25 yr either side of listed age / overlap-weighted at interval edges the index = 1.05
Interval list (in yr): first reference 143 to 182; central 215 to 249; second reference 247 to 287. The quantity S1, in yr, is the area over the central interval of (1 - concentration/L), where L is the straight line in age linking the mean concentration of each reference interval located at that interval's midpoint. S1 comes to 2.02 yr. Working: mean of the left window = 4.31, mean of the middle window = 4.25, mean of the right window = 4.62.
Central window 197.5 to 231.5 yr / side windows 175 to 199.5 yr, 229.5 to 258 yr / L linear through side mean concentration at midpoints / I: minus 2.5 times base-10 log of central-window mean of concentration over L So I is 0.02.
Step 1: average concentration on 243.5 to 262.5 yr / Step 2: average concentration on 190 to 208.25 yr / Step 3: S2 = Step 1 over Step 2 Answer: 1.11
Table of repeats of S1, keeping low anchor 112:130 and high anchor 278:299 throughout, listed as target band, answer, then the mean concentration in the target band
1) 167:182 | 0.2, 4.17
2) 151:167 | -0.9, 4.41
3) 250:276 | -1.2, 4.68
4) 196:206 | -0.1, 4.37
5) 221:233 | 0.4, 4.23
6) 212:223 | 0.3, 4.24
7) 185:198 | 0.0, 4.27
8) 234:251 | 0.4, 4.31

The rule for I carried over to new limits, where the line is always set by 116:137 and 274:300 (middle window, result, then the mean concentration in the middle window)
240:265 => -0.06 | 4.71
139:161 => -0.03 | 4.44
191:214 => 0.02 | 4.33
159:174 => 0.02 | 4.27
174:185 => 0.03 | 4.25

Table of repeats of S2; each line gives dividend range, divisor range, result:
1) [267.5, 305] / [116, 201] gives 1.04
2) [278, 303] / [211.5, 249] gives 1.08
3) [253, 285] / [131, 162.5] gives 1.04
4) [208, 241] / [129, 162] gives 0.96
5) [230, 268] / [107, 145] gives 1.11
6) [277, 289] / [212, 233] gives 1.07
